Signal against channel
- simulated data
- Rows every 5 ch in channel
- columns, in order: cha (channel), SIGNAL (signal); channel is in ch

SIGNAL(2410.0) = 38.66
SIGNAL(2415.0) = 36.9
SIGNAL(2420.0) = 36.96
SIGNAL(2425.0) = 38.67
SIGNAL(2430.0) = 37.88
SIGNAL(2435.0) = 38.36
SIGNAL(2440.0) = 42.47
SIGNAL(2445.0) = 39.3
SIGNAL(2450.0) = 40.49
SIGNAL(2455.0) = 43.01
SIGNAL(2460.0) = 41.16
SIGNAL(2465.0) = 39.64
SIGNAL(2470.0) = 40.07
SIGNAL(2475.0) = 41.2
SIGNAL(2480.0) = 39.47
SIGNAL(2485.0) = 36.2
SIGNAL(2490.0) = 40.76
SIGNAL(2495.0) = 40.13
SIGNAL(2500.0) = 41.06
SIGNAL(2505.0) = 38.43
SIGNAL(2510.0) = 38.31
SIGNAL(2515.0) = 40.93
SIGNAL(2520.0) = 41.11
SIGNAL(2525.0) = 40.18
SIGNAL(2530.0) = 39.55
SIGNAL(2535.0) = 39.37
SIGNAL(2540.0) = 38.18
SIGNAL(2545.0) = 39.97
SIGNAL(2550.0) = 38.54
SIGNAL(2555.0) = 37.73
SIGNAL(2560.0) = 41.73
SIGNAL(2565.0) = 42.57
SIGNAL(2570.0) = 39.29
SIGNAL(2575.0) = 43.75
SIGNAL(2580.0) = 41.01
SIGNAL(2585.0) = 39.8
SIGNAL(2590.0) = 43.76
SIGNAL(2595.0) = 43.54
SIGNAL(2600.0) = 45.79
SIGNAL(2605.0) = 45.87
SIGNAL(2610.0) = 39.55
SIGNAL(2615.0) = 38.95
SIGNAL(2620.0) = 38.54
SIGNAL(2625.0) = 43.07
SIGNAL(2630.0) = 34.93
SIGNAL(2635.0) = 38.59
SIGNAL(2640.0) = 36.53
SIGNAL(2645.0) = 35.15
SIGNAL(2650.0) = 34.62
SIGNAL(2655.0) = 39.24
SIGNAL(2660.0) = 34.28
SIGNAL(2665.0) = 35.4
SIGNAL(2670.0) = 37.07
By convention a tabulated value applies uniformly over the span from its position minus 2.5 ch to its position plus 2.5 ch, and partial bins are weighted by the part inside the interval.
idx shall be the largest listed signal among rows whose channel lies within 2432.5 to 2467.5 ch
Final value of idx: 43.01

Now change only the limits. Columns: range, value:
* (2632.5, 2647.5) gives 38.59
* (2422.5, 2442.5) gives 42.47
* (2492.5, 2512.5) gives 41.06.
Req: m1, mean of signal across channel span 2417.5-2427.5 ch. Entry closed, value 37.8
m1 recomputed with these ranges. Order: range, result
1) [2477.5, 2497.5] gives 39.1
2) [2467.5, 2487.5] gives 39.2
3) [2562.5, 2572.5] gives 40.9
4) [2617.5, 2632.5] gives 38.8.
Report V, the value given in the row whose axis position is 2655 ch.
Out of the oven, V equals 39.24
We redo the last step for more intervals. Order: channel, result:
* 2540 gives 38.18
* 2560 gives 41.73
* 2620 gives 38.54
